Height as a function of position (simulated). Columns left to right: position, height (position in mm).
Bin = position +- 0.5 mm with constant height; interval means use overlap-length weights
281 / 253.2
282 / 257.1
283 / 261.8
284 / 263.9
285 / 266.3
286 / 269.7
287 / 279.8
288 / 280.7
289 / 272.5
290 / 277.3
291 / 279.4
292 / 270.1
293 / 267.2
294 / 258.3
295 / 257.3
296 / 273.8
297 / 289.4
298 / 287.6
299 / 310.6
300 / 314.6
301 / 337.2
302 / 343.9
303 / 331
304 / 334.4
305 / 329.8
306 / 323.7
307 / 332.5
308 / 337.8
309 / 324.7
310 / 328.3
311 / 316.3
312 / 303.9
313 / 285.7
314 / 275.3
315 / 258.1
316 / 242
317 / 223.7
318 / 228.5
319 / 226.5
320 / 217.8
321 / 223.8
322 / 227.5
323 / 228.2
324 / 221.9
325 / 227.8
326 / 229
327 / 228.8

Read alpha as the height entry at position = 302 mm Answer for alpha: 343.9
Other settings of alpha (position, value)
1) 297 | 289.4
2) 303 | 331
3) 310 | 328.3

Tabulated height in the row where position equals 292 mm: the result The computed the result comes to 270.1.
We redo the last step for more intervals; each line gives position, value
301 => 337.2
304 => 334.4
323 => 228.2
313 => 285.7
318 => 228.5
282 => 257.1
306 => 323.7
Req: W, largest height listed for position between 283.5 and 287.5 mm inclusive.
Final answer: 279.8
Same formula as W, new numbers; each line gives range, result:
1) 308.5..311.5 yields 328.3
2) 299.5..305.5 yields 343.9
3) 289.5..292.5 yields 279.4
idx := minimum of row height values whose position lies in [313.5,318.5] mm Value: 223.7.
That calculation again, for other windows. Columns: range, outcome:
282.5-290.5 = 261.8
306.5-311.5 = 316.3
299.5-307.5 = 314.6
